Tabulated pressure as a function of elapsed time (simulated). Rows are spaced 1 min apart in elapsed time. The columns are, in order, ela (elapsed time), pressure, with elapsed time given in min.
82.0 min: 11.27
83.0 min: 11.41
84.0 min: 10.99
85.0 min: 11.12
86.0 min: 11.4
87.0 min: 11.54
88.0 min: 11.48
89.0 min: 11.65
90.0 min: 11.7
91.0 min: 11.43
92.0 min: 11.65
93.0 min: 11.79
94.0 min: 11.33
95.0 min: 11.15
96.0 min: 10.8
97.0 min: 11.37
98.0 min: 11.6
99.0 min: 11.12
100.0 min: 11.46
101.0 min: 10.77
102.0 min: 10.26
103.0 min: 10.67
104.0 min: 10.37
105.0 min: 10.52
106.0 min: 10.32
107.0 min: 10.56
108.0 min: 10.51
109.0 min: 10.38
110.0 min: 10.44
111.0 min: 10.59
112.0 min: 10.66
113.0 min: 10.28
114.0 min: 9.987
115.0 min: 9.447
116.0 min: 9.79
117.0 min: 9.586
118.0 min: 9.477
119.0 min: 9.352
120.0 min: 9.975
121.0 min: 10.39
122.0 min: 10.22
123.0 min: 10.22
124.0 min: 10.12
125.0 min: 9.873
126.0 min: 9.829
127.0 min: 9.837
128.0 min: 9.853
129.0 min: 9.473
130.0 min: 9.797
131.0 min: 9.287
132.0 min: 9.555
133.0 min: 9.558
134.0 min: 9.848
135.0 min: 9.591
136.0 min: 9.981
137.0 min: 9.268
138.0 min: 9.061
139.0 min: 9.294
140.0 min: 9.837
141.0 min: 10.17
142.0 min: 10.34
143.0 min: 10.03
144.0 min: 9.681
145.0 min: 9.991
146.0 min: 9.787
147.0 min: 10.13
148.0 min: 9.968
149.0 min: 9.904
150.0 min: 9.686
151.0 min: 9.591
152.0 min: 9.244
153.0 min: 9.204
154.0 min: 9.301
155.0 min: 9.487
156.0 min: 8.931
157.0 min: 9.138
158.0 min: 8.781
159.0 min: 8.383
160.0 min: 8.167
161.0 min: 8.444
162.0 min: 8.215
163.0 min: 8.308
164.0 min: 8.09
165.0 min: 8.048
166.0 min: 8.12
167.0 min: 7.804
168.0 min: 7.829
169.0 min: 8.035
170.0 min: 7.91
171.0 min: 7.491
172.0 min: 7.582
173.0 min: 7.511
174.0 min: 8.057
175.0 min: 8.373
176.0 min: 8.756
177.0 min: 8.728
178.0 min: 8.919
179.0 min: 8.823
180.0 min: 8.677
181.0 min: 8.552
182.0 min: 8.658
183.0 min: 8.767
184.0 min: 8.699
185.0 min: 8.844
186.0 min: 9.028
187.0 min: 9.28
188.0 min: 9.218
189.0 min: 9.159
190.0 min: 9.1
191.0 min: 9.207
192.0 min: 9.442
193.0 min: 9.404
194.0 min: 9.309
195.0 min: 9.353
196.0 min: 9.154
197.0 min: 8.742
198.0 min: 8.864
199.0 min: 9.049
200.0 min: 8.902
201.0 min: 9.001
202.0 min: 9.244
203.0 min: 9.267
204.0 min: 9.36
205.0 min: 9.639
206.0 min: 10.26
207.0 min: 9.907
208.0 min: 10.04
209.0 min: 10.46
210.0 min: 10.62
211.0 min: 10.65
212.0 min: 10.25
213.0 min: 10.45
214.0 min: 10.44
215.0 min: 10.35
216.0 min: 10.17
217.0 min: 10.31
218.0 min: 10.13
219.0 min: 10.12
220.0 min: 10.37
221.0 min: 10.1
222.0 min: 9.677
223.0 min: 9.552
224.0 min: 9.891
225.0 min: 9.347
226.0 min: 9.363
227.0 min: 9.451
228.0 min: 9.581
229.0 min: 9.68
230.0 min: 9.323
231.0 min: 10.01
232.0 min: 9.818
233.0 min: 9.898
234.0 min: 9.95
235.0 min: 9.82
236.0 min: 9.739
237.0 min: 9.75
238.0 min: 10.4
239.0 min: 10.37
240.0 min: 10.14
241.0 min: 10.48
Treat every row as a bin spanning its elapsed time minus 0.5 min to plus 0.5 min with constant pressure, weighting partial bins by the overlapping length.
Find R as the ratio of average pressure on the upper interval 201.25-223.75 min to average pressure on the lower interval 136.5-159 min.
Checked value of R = 1.1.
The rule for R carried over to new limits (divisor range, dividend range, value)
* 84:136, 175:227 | 0.90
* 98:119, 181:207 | 0.88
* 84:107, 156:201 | 0.77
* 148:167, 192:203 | 1.03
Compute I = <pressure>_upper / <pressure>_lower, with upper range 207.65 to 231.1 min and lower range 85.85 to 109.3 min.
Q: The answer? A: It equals 0.90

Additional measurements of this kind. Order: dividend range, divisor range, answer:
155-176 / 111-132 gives 0.83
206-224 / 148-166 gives 1.15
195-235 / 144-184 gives 1.12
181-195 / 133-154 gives 0.93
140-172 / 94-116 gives 0.84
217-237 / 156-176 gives 1.20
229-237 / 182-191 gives 1.09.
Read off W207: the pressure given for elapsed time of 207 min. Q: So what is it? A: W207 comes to 9.907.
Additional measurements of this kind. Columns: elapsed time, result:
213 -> 10.45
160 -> 8.167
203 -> 9.267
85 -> 11.12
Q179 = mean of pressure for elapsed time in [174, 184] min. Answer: 8.66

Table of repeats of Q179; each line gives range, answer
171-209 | 9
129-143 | 9.67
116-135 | 9.79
